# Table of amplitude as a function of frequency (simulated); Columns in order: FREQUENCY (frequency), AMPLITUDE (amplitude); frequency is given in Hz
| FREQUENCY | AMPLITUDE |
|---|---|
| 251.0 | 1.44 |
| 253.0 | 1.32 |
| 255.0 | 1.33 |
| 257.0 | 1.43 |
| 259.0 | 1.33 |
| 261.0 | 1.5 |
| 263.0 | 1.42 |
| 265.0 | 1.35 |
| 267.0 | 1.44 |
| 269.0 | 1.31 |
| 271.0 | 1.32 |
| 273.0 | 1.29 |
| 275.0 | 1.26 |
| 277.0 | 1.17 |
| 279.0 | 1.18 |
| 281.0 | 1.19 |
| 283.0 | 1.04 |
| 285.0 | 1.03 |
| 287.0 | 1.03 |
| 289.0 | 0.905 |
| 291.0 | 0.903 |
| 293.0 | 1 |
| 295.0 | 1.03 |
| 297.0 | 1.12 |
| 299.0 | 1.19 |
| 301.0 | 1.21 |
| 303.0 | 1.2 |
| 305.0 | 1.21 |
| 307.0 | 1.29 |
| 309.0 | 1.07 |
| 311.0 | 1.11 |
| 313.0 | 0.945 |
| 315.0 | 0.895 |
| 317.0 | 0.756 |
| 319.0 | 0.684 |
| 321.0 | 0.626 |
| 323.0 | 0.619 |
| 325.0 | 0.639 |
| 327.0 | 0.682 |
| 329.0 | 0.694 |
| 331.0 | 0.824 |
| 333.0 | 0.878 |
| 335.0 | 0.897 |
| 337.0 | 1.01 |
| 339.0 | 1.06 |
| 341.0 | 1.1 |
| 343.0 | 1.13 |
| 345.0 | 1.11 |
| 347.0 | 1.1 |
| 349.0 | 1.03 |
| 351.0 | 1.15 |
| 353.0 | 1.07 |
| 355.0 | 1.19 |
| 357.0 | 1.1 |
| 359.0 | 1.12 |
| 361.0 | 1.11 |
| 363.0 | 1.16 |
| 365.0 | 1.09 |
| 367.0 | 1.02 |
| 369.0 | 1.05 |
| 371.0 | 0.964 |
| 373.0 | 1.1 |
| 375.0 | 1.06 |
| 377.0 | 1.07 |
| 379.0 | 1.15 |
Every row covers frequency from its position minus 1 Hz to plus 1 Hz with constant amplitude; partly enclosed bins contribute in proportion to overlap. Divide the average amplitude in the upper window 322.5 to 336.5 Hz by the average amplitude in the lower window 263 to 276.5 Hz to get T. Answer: 0.57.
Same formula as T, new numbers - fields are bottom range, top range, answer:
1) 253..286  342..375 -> 0.85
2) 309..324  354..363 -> 1.38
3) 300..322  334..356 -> 1.08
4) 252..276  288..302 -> 0.77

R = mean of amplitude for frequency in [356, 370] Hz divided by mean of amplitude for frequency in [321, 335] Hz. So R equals 1.5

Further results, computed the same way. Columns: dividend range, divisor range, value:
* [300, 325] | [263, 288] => 0.78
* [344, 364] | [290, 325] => 1.13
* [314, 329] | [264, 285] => 0.56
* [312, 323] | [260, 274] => 0.56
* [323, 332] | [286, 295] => 0.72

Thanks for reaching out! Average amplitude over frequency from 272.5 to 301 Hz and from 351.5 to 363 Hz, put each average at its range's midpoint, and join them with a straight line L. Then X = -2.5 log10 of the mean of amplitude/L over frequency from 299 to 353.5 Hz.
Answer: 0.15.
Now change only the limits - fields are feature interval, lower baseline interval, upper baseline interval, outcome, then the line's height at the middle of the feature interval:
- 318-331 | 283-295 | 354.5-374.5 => 0.47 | 1.03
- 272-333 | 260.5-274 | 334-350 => 0.23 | 1.22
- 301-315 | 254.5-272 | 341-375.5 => 0.11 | 1.25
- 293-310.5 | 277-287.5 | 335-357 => -0.05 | 1.1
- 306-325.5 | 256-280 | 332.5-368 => 0.34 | 1.18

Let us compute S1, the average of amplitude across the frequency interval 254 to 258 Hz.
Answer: 1.38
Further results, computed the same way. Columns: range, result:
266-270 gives 1.38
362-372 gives 1.06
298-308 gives 1.22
